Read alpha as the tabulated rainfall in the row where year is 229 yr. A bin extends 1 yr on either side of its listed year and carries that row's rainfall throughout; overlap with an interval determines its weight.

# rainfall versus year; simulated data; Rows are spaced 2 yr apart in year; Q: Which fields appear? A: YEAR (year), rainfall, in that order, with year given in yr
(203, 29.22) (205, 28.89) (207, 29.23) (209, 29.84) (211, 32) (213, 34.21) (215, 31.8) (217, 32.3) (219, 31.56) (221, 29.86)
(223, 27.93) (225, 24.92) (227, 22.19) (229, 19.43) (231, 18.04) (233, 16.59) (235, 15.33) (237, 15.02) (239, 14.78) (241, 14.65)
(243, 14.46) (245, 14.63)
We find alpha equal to 19.43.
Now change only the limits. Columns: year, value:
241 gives 14.65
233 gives 16.59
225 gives 24.92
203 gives 29.22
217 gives 32.3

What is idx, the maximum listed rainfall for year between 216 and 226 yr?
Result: 32.3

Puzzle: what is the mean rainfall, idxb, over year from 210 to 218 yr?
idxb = 32.6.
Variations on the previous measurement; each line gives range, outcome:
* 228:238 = 16.9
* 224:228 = 23.6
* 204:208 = 29.1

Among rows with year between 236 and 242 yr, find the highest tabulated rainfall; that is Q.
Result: 15.02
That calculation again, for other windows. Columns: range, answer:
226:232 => 22.19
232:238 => 16.59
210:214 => 34.21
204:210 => 29.84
